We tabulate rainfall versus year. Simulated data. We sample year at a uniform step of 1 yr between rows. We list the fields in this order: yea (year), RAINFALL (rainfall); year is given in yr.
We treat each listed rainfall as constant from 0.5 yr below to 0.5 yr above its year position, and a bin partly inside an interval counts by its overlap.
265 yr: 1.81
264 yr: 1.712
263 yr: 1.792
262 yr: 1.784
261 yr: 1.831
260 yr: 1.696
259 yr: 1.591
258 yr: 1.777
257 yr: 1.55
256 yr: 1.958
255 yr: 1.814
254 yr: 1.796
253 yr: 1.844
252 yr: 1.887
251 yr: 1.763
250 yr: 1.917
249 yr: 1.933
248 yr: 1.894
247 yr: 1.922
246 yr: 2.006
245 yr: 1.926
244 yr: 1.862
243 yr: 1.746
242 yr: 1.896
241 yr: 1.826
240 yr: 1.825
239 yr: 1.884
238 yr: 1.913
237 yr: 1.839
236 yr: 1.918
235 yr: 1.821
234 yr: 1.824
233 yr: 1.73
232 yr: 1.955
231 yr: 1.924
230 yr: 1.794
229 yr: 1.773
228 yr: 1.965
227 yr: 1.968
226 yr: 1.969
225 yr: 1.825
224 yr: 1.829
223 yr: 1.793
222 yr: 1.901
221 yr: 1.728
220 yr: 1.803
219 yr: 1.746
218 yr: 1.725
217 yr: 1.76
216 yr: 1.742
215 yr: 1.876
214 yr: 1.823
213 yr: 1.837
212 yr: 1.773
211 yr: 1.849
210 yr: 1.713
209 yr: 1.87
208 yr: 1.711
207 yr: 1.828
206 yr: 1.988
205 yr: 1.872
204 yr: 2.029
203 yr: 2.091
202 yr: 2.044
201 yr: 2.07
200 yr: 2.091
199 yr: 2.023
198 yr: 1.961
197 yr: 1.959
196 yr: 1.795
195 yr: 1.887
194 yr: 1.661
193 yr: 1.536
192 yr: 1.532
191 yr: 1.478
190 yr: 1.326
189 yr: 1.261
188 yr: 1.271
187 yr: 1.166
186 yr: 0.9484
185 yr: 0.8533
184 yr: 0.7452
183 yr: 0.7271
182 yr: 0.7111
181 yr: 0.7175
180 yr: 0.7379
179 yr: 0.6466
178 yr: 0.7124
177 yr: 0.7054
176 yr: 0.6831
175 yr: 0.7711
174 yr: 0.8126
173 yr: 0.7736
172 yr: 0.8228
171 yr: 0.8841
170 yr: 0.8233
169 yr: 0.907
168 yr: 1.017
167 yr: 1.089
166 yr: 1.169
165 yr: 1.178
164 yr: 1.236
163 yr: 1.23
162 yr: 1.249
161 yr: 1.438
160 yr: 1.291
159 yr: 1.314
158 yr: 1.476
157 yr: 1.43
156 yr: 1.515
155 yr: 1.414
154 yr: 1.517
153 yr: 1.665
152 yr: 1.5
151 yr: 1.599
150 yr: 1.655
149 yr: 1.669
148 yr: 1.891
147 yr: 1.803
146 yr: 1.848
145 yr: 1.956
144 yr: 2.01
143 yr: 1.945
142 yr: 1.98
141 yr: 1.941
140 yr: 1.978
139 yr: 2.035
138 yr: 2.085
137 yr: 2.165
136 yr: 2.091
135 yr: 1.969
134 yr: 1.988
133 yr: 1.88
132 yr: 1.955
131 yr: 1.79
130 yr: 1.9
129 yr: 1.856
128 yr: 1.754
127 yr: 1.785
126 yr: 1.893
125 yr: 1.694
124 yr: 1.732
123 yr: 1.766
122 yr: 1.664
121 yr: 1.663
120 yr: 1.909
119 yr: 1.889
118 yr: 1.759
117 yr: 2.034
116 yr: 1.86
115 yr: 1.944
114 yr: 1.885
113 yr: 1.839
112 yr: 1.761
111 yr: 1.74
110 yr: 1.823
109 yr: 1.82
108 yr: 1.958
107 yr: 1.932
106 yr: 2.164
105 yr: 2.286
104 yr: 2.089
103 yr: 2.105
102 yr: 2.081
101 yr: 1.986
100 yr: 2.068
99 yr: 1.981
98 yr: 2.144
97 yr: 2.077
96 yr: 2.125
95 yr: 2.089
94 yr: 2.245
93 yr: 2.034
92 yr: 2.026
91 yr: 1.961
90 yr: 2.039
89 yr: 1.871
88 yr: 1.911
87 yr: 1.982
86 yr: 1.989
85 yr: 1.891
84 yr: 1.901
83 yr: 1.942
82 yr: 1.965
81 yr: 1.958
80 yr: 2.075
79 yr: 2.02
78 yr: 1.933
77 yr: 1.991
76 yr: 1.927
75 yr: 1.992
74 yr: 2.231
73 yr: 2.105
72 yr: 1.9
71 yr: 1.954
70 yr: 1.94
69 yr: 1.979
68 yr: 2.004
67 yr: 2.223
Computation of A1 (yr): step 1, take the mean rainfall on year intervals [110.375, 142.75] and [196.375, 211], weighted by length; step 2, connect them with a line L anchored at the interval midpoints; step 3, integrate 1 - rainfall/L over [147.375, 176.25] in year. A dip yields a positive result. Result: 9.96 yr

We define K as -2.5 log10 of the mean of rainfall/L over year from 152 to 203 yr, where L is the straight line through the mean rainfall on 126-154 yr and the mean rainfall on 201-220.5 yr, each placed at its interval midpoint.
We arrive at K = 0.43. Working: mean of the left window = 1.87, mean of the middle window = 1.26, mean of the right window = 1.85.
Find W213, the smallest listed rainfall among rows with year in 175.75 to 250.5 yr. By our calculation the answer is 0.6466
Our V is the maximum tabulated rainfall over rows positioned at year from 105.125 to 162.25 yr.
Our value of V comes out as 2.165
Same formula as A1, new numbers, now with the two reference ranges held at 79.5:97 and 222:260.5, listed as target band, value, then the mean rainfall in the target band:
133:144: -0.34 yr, 2.01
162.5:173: 4.91 yr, 1.02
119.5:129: 0.96 yr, 1.77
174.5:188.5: 8.02 yr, 0.814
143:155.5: 1.42 yr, 1.72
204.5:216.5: 0.35 yr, 1.82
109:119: 0.64 yr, 1.85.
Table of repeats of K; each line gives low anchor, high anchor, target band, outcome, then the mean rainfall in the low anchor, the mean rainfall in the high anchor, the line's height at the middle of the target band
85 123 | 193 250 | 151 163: 0.316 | 1.96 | 1.87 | 1.92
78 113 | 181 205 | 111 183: 0.163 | 2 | 1.52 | 1.75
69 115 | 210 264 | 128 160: 0.084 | 1.99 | 1.83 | 1.93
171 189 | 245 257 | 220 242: -0.180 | 0.827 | 1.87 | 1.58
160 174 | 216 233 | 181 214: -0.078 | 1.06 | 1.83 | 1.47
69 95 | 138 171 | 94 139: -0.099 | 1.99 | 1.52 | 1.77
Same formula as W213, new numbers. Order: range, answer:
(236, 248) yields 1.746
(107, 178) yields 0.6831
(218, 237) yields 1.725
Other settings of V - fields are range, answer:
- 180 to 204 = 2.091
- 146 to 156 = 1.891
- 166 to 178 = 1.169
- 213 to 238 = 1.969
